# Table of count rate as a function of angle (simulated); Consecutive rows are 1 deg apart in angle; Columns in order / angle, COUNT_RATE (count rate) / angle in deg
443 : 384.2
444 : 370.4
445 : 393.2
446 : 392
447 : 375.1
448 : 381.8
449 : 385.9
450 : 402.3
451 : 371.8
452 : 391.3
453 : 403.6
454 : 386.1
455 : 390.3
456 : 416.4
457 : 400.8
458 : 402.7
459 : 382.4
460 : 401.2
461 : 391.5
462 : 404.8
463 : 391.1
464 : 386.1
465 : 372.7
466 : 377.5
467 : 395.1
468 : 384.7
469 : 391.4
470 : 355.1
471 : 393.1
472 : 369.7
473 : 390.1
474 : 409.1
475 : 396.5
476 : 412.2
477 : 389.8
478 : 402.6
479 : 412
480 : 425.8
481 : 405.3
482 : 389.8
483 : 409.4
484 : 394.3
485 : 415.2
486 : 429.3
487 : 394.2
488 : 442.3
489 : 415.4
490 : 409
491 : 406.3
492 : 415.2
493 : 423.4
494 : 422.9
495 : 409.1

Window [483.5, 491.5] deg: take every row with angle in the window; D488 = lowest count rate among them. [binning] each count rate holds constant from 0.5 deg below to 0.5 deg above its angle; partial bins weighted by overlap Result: 394.2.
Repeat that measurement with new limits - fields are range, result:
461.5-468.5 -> 372.7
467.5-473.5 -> 355.1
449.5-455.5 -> 371.8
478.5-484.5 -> 389.8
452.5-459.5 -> 382.4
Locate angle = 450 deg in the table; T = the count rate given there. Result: 402.3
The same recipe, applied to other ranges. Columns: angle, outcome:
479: 412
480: 425.8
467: 395.1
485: 415.2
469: 391.4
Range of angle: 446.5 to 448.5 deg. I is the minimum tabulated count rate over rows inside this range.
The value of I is 375.1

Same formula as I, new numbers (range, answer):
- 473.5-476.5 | 396.5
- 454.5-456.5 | 390.3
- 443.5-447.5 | 370.4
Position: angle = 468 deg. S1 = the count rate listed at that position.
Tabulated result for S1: 384.7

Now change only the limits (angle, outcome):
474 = 409.1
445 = 393.2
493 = 423.4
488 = 442.3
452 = 391.3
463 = 391.1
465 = 372.7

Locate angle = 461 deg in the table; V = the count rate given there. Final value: 391.5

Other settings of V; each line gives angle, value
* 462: 404.8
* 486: 429.3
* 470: 355.1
